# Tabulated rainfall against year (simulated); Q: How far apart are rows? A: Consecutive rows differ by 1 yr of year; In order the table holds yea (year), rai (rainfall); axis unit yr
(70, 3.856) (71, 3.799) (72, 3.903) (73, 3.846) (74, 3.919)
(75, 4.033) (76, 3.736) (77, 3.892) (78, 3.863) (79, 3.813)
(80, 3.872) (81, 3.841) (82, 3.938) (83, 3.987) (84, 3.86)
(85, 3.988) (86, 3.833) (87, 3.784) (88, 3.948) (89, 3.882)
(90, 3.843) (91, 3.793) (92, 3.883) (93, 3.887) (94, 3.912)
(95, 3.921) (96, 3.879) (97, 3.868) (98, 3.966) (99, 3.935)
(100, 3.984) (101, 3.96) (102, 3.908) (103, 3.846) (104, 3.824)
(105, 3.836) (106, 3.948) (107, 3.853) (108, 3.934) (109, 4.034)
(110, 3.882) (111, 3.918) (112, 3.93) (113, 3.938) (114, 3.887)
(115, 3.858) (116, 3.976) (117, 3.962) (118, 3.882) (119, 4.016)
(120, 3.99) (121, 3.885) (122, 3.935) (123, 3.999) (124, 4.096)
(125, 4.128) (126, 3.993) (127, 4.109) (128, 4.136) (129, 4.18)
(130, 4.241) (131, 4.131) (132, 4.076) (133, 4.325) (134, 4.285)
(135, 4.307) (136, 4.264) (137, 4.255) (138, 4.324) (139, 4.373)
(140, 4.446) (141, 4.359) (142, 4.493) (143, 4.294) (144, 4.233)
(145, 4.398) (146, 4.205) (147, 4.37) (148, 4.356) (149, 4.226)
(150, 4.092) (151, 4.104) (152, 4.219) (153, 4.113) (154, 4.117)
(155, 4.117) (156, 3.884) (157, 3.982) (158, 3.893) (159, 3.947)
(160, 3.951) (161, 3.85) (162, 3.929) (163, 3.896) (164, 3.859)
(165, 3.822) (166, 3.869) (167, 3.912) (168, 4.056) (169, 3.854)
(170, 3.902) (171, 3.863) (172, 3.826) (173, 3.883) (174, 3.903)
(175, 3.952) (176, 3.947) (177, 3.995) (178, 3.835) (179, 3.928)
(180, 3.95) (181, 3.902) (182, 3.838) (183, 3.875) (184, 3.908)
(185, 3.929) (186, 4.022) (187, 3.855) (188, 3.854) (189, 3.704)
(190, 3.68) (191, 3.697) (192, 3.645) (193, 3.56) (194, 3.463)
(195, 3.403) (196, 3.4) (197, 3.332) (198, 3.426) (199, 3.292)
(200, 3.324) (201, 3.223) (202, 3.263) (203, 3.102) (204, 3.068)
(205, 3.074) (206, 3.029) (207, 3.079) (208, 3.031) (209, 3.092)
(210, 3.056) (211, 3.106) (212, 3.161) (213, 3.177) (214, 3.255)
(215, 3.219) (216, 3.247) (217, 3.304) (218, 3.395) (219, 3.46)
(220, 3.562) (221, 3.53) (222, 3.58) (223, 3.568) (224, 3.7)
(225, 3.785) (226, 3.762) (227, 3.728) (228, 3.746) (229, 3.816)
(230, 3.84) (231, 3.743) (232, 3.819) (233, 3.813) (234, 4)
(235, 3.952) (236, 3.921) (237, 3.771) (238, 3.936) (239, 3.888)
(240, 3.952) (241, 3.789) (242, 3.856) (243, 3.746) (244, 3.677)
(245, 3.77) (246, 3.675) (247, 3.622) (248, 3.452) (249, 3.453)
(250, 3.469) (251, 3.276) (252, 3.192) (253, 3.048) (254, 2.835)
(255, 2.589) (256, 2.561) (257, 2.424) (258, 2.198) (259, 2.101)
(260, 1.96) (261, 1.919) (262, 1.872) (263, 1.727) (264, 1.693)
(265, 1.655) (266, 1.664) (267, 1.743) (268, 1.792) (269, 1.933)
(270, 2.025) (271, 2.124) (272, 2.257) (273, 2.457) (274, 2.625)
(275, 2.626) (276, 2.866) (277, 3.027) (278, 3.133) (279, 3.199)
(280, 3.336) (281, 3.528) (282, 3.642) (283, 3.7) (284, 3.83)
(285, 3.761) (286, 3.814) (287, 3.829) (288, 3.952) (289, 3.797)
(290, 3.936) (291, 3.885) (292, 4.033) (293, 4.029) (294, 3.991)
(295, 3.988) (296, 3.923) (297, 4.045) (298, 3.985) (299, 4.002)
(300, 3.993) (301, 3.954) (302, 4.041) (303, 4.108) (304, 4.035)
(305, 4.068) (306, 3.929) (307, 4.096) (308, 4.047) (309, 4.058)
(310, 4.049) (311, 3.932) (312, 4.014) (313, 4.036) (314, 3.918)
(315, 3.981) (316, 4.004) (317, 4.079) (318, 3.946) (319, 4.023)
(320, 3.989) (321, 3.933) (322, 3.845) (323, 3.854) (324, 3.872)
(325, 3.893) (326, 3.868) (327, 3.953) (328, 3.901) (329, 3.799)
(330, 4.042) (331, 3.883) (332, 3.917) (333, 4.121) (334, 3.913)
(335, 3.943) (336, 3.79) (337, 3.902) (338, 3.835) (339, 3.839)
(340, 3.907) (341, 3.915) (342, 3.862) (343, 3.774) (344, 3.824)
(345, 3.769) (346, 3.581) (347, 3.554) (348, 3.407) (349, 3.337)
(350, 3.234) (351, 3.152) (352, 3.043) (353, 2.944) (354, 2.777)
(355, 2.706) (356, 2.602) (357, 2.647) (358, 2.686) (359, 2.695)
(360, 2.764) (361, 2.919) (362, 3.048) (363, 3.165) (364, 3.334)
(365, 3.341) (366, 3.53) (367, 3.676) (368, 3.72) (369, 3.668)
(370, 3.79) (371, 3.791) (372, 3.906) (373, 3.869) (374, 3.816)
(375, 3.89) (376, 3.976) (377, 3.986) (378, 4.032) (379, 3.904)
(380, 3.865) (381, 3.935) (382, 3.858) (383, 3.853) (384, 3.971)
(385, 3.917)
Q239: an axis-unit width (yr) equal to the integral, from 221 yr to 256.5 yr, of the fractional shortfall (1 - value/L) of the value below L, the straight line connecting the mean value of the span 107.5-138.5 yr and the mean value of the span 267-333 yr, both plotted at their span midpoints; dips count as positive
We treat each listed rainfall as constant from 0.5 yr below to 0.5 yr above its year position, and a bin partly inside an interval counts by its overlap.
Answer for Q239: 1.75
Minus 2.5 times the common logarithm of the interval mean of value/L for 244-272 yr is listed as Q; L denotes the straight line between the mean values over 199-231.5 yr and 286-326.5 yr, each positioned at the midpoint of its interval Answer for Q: 0.40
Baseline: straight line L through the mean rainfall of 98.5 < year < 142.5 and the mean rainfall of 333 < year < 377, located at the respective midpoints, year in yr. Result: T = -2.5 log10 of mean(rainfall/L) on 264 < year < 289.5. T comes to 0.27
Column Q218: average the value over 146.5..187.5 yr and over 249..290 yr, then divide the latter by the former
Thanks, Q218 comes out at 0.69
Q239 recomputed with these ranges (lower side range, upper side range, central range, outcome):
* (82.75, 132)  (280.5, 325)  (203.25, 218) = 2.99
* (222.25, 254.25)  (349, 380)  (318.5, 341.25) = -3.04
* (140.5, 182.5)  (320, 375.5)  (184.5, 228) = 5.44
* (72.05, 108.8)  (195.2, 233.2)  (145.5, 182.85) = -4.01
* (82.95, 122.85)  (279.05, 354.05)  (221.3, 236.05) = 0.34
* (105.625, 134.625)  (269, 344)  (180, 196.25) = 0.71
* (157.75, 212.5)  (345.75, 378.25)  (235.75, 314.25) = 3.95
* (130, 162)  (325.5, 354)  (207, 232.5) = 3.45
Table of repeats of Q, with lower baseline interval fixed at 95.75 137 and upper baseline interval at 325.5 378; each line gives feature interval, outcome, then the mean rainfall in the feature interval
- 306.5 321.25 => -0.11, 4.01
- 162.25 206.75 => 0.06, 3.68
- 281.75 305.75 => -0.08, 3.93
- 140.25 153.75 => -0.08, 4.27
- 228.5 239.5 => -0.02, 3.86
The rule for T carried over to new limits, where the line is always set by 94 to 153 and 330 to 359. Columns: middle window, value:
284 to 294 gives -0.07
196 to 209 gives 0.21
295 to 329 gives -0.12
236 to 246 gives -0.01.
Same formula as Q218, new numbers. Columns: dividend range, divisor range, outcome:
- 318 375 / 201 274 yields 1.15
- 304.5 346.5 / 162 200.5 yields 1.04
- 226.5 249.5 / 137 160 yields 0.90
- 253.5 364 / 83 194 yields 0.85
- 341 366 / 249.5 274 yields 1.40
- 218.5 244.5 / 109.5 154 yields 0.91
